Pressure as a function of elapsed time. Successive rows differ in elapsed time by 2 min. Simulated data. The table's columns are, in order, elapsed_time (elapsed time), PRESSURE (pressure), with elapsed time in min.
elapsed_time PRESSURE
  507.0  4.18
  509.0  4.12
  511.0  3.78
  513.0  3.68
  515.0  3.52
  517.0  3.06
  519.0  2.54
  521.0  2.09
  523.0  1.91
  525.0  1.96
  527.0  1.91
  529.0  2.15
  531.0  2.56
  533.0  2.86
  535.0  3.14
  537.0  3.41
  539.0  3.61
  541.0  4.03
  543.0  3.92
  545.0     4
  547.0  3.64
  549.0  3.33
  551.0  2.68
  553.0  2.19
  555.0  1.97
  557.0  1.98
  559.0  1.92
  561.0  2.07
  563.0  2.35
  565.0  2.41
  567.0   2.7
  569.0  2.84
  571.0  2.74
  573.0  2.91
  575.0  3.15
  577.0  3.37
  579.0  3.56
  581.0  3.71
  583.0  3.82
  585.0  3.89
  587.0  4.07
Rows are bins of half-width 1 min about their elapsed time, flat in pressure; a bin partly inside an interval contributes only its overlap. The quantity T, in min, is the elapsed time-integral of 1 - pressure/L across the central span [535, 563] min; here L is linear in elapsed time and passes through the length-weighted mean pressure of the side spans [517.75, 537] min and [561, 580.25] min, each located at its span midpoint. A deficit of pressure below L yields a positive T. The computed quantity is -3.7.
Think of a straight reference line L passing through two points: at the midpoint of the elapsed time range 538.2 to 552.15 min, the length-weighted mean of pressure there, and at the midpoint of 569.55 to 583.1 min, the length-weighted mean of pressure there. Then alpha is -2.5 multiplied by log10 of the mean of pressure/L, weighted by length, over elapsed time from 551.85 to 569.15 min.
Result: 0.46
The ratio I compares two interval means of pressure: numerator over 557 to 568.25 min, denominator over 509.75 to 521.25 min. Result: 0.71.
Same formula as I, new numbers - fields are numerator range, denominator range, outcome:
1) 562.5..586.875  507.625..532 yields 1.13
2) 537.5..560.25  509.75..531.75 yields 1.13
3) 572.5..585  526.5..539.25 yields 1.25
